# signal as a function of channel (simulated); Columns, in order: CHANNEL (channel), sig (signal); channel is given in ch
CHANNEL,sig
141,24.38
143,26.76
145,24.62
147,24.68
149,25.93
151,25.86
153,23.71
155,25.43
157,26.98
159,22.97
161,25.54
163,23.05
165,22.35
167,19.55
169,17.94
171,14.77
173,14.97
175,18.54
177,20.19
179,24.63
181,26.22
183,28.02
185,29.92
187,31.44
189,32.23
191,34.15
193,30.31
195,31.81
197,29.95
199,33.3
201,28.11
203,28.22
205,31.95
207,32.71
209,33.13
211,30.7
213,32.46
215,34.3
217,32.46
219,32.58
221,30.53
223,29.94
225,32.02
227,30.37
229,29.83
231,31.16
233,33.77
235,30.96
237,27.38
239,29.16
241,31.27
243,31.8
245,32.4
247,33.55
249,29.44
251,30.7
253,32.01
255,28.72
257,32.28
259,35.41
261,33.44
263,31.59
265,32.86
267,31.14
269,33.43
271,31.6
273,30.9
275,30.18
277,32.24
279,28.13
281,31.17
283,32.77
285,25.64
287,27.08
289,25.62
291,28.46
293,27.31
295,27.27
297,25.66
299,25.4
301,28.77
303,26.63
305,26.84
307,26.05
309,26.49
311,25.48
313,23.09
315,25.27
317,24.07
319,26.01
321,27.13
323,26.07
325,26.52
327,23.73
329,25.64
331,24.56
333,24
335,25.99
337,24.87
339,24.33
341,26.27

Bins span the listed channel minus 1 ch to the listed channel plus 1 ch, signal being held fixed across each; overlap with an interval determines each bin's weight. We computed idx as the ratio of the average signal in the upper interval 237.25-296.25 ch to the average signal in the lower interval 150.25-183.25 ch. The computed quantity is 1.4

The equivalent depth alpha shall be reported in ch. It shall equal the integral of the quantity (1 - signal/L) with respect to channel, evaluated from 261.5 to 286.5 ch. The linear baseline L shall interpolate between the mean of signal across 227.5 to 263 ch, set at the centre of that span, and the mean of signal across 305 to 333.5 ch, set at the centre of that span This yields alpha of -1.63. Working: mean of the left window 31.4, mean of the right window 25.4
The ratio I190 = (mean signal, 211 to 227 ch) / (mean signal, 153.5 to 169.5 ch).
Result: 1.38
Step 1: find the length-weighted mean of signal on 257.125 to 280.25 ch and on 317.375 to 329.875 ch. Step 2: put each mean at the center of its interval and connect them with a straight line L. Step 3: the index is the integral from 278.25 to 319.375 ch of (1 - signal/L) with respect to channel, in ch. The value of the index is 2.48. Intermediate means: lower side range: 31.9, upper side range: 25.8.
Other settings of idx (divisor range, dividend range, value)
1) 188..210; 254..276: 1.02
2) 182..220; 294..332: 0.82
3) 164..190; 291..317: 1.13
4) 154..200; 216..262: 1.23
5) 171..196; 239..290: 1.17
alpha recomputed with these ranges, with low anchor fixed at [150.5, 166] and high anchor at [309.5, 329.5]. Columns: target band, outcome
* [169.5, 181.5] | 2.4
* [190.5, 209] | -4.9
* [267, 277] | -2.6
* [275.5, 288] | -2.2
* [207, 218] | -3.5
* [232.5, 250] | -4.3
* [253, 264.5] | -3.4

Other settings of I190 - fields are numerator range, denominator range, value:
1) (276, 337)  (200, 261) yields 0.85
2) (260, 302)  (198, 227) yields 0.94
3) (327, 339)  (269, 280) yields 0.81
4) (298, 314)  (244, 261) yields 0.82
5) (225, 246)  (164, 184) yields 1.49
